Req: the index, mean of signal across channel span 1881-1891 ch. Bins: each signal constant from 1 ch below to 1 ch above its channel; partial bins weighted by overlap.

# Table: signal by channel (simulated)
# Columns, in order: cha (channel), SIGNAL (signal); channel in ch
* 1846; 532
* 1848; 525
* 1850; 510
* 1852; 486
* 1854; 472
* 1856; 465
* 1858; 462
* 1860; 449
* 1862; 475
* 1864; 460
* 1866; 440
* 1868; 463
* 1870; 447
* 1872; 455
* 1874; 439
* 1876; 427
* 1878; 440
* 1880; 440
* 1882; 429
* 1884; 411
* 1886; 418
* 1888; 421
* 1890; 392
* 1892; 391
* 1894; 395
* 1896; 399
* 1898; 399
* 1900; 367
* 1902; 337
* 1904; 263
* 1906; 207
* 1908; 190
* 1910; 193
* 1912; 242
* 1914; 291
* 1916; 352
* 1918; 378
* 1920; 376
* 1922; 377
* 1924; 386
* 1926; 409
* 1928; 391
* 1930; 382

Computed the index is 414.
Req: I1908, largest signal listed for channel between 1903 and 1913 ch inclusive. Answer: 263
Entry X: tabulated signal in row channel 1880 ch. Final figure 440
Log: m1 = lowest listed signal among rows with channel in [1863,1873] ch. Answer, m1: 440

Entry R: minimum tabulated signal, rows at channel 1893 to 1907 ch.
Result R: 207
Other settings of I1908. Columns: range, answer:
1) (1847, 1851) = 525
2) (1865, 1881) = 463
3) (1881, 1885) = 429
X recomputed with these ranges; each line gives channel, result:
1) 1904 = 263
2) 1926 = 409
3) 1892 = 391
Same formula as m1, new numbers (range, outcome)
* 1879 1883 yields 429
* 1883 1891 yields 392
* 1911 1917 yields 242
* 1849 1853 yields 486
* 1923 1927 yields 386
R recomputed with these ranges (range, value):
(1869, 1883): 427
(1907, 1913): 190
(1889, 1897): 391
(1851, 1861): 449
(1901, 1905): 263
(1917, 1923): 376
